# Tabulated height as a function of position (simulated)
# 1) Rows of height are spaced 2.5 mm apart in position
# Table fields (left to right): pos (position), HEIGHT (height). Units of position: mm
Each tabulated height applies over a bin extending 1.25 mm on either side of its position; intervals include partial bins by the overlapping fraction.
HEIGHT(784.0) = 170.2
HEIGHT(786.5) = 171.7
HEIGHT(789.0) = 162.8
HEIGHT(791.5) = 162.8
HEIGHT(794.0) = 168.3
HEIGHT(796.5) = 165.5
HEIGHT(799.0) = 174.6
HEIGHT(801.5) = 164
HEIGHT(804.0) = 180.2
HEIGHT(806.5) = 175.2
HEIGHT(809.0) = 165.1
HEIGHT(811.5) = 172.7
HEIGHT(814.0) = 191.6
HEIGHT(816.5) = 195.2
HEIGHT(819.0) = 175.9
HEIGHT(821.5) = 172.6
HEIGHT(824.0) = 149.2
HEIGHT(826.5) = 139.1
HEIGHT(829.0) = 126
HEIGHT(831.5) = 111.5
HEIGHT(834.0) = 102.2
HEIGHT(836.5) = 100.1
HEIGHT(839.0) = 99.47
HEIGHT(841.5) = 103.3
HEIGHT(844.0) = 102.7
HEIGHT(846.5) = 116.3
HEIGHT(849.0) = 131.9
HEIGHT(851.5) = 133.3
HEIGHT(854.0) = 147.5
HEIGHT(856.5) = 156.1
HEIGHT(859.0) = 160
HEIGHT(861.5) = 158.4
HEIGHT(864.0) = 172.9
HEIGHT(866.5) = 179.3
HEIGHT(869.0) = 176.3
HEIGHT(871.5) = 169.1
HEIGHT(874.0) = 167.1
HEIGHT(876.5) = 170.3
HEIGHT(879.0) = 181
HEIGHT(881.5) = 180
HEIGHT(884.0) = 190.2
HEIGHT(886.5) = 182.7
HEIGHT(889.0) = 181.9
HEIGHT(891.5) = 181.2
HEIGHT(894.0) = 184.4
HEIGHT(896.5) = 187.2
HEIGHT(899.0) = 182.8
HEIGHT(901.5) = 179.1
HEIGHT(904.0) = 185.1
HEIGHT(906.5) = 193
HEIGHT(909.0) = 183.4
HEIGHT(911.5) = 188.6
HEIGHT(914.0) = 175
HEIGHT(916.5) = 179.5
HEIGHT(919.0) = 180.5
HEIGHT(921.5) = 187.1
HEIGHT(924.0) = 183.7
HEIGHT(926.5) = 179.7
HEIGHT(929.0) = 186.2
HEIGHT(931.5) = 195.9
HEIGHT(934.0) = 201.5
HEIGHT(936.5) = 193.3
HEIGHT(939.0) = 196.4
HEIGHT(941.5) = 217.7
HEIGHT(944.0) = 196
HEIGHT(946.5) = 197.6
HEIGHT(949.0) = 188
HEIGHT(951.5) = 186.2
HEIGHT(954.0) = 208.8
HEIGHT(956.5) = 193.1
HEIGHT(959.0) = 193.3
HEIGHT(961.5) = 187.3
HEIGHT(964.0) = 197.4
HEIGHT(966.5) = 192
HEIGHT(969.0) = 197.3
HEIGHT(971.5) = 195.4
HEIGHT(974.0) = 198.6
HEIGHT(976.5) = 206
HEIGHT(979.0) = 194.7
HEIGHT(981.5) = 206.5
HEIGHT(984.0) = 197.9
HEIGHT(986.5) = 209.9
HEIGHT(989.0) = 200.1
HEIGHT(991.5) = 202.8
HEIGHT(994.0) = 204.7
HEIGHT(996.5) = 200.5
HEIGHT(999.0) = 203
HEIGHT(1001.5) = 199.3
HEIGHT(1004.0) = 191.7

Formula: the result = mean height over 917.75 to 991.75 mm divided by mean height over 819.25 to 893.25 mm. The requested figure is 1.30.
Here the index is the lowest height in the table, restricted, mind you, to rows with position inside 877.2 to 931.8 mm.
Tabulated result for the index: 175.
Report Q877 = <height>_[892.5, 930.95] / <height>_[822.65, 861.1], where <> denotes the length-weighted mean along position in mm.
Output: 1.5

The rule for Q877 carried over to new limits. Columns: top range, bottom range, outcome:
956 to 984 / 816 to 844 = 1.50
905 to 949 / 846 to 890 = 1.15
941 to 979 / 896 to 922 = 1.07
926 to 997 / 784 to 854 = 1.33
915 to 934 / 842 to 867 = 1.29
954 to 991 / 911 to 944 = 1.04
